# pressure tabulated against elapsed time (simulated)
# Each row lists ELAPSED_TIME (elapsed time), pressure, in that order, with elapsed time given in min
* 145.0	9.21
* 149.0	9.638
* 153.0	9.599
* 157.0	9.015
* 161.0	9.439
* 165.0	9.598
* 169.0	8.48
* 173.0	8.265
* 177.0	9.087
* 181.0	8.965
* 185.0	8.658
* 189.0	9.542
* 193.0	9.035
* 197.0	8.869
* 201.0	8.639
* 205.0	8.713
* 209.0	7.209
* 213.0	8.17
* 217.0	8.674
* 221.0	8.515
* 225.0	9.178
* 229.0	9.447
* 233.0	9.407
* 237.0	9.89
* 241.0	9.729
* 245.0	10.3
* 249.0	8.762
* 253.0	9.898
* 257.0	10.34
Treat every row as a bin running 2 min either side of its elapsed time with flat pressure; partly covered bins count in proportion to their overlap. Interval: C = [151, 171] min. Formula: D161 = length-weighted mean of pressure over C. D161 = 9.23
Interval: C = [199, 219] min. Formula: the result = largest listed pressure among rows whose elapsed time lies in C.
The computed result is 8.713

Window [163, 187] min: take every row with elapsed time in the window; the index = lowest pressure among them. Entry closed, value 8.265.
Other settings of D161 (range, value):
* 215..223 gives 8.59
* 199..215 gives 8.18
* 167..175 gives 8.37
